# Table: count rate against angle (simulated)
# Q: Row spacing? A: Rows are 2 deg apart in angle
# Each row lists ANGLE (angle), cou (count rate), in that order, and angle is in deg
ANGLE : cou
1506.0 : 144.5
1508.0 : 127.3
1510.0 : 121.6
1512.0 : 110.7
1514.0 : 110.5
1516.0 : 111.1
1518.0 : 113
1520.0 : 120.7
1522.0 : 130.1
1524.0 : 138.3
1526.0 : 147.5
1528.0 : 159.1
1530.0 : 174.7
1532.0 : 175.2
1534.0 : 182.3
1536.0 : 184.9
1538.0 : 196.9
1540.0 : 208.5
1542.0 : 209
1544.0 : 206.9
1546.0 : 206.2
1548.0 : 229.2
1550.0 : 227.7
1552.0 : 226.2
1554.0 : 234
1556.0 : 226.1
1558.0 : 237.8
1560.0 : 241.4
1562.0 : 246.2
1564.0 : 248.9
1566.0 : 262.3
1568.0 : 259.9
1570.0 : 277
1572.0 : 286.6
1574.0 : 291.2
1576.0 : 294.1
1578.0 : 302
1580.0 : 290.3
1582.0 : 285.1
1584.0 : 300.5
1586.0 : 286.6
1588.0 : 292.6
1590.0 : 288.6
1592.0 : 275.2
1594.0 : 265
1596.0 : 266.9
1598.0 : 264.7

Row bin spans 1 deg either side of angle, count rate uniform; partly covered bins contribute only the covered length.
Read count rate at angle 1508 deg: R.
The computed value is 127.3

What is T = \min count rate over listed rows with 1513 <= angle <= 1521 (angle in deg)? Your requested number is 110.5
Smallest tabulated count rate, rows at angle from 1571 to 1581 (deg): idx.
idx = 286.6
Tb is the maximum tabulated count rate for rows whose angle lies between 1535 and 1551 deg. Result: 229.2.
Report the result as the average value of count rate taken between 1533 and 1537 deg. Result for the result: 184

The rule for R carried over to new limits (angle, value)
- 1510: 121.6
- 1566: 262.3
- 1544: 206.9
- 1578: 302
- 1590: 288.6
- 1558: 237.8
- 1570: 277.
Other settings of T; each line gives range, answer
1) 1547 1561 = 226.1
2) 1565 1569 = 259.9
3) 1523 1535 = 138.3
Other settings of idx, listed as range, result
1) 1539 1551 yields 206.2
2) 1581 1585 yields 285.1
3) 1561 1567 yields 246.2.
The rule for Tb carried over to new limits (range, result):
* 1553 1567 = 262.3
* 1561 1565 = 248.9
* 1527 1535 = 182.3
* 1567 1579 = 302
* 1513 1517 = 111.1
